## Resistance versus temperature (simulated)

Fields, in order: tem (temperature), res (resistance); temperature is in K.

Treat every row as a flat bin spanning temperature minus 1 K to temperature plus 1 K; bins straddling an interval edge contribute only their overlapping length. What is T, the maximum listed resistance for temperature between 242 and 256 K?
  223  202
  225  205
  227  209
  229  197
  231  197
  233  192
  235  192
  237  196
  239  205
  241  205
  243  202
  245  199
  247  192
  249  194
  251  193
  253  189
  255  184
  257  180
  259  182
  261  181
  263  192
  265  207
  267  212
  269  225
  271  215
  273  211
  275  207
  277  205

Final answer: 202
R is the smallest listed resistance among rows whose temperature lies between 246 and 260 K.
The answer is 180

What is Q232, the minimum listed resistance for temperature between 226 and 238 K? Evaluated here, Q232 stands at 192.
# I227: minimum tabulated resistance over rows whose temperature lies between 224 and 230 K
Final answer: 197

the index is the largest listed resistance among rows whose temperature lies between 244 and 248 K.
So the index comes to 199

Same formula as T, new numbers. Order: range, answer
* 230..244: 205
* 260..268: 212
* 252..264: 192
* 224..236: 209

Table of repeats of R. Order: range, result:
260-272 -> 181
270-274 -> 211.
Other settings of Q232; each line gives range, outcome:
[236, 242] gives 196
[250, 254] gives 189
